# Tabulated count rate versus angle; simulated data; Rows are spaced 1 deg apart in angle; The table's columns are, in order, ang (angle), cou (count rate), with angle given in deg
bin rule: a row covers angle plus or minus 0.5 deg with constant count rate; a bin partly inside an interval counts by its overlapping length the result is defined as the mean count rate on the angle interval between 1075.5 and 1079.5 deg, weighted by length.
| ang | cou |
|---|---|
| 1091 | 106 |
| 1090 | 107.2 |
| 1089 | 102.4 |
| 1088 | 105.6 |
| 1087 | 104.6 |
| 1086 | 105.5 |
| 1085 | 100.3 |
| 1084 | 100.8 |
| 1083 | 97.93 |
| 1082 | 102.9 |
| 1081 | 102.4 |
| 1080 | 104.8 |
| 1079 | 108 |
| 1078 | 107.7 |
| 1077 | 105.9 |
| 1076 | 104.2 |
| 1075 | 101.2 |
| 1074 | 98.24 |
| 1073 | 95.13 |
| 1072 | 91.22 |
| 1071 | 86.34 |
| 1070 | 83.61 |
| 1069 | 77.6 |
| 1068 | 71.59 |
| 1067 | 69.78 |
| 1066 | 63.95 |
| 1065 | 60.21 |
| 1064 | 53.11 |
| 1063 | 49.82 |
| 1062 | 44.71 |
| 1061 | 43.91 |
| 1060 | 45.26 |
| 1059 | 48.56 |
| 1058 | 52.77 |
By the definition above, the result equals 106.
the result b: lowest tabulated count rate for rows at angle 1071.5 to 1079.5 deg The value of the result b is 91.22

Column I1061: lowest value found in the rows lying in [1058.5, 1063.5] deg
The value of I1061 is 43.91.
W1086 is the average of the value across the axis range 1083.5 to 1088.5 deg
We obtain 103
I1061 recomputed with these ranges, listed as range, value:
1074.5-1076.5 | 101.2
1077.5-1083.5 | 97.93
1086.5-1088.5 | 104.6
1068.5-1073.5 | 77.6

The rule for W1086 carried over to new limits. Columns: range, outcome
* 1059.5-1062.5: 44.6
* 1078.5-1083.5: 103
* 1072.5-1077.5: 101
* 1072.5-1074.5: 96.7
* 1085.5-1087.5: 105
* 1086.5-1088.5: 105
